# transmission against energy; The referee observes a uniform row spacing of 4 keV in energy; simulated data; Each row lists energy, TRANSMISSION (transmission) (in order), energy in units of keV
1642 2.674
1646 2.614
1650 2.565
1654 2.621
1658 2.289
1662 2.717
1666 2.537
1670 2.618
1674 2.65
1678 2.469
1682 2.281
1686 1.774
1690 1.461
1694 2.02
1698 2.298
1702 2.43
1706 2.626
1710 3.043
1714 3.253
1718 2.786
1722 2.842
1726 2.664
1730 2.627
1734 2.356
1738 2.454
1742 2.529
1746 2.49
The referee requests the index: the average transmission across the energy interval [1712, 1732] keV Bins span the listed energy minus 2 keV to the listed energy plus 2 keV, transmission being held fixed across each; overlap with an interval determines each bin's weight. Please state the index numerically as 2.83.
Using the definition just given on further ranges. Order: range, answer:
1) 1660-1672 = 2.62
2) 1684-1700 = 1.89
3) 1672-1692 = 2.13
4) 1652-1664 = 2.54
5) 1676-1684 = 2.38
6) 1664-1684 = 2.51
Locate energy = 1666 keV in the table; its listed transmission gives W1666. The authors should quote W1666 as 2.537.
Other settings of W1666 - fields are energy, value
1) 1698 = 2.298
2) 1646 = 2.614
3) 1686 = 1.774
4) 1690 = 1.461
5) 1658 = 2.289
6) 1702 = 2.43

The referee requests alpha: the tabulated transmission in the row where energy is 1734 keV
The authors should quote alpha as 2.356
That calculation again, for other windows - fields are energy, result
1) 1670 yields 2.618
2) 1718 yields 2.786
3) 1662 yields 2.717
